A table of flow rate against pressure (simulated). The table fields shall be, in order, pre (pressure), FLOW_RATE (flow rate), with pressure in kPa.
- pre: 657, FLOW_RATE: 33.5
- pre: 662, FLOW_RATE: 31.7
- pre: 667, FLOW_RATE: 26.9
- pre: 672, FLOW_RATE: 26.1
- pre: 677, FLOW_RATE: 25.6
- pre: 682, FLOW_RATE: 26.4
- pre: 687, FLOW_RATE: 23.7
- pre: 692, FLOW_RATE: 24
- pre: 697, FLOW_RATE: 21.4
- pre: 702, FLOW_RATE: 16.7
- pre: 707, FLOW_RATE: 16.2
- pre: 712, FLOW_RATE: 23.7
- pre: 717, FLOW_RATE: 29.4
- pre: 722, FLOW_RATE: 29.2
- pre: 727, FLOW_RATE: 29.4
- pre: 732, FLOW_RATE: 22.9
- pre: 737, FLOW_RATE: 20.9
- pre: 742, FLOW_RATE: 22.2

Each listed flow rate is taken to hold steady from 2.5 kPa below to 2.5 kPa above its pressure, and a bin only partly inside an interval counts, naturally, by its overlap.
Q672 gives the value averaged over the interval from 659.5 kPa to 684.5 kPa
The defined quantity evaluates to 27.3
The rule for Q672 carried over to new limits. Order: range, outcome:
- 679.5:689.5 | 25.1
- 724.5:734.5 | 26.1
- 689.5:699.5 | 22.7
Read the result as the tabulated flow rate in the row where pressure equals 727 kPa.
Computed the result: 29.4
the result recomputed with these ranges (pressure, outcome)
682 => 26.4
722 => 29.2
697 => 21.4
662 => 31.7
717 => 29.4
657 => 33.5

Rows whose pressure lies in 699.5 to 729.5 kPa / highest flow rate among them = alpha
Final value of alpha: 29.4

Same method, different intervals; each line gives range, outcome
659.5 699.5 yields 31.7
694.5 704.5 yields 21.4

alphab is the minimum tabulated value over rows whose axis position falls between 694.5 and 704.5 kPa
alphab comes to 16.7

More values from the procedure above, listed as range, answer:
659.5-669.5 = 26.9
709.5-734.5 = 22.9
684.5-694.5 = 23.7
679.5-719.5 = 16.2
